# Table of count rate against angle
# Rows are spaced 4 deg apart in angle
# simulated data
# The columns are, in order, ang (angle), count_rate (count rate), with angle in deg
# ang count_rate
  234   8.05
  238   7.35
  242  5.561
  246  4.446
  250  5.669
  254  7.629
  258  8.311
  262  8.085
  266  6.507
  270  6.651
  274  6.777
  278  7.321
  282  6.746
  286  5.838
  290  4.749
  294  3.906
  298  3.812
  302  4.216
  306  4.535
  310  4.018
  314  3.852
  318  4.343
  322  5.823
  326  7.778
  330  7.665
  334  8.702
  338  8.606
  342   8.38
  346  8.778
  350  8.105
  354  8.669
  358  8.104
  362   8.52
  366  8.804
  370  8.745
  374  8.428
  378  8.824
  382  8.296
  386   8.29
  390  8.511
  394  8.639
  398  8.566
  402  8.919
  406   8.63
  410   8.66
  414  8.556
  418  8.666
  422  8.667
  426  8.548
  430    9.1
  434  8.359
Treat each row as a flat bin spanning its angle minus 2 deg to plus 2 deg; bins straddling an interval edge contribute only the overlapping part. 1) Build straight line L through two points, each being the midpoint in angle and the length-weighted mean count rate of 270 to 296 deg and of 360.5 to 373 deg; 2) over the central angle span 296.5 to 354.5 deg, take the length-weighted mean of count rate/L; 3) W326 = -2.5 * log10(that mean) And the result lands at 0.16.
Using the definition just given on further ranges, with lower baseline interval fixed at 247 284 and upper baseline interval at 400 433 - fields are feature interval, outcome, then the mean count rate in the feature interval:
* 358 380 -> -0.06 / 8.61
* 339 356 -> -0.07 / 8.49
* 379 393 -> -0.01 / 8.42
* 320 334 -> 0.06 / 7.32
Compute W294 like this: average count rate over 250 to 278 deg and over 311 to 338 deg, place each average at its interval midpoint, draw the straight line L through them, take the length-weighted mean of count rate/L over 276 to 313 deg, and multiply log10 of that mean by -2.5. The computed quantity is 0.34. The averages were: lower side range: 7.21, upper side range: 6.44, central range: 4.98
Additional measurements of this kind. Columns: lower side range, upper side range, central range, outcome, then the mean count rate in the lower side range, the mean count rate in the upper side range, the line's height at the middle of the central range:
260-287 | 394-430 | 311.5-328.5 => 0.34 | 6.88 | 8.68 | 7.49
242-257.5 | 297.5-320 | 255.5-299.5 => -0.20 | 6.1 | 4.15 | 5.18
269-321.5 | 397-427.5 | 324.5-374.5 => -0.24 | 5.13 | 8.66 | 6.76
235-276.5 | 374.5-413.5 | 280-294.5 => 0.29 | 6.74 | 8.59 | 7.16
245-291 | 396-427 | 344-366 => -0.08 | 6.65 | 8.65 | 7.86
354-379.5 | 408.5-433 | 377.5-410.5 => 0.01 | 8.57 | 8.69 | 8.63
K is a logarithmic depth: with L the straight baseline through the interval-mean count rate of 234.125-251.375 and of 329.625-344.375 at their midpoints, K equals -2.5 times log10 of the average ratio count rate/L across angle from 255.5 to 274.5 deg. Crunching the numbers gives -0.12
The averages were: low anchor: 6.01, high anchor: 8.42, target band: 7.31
